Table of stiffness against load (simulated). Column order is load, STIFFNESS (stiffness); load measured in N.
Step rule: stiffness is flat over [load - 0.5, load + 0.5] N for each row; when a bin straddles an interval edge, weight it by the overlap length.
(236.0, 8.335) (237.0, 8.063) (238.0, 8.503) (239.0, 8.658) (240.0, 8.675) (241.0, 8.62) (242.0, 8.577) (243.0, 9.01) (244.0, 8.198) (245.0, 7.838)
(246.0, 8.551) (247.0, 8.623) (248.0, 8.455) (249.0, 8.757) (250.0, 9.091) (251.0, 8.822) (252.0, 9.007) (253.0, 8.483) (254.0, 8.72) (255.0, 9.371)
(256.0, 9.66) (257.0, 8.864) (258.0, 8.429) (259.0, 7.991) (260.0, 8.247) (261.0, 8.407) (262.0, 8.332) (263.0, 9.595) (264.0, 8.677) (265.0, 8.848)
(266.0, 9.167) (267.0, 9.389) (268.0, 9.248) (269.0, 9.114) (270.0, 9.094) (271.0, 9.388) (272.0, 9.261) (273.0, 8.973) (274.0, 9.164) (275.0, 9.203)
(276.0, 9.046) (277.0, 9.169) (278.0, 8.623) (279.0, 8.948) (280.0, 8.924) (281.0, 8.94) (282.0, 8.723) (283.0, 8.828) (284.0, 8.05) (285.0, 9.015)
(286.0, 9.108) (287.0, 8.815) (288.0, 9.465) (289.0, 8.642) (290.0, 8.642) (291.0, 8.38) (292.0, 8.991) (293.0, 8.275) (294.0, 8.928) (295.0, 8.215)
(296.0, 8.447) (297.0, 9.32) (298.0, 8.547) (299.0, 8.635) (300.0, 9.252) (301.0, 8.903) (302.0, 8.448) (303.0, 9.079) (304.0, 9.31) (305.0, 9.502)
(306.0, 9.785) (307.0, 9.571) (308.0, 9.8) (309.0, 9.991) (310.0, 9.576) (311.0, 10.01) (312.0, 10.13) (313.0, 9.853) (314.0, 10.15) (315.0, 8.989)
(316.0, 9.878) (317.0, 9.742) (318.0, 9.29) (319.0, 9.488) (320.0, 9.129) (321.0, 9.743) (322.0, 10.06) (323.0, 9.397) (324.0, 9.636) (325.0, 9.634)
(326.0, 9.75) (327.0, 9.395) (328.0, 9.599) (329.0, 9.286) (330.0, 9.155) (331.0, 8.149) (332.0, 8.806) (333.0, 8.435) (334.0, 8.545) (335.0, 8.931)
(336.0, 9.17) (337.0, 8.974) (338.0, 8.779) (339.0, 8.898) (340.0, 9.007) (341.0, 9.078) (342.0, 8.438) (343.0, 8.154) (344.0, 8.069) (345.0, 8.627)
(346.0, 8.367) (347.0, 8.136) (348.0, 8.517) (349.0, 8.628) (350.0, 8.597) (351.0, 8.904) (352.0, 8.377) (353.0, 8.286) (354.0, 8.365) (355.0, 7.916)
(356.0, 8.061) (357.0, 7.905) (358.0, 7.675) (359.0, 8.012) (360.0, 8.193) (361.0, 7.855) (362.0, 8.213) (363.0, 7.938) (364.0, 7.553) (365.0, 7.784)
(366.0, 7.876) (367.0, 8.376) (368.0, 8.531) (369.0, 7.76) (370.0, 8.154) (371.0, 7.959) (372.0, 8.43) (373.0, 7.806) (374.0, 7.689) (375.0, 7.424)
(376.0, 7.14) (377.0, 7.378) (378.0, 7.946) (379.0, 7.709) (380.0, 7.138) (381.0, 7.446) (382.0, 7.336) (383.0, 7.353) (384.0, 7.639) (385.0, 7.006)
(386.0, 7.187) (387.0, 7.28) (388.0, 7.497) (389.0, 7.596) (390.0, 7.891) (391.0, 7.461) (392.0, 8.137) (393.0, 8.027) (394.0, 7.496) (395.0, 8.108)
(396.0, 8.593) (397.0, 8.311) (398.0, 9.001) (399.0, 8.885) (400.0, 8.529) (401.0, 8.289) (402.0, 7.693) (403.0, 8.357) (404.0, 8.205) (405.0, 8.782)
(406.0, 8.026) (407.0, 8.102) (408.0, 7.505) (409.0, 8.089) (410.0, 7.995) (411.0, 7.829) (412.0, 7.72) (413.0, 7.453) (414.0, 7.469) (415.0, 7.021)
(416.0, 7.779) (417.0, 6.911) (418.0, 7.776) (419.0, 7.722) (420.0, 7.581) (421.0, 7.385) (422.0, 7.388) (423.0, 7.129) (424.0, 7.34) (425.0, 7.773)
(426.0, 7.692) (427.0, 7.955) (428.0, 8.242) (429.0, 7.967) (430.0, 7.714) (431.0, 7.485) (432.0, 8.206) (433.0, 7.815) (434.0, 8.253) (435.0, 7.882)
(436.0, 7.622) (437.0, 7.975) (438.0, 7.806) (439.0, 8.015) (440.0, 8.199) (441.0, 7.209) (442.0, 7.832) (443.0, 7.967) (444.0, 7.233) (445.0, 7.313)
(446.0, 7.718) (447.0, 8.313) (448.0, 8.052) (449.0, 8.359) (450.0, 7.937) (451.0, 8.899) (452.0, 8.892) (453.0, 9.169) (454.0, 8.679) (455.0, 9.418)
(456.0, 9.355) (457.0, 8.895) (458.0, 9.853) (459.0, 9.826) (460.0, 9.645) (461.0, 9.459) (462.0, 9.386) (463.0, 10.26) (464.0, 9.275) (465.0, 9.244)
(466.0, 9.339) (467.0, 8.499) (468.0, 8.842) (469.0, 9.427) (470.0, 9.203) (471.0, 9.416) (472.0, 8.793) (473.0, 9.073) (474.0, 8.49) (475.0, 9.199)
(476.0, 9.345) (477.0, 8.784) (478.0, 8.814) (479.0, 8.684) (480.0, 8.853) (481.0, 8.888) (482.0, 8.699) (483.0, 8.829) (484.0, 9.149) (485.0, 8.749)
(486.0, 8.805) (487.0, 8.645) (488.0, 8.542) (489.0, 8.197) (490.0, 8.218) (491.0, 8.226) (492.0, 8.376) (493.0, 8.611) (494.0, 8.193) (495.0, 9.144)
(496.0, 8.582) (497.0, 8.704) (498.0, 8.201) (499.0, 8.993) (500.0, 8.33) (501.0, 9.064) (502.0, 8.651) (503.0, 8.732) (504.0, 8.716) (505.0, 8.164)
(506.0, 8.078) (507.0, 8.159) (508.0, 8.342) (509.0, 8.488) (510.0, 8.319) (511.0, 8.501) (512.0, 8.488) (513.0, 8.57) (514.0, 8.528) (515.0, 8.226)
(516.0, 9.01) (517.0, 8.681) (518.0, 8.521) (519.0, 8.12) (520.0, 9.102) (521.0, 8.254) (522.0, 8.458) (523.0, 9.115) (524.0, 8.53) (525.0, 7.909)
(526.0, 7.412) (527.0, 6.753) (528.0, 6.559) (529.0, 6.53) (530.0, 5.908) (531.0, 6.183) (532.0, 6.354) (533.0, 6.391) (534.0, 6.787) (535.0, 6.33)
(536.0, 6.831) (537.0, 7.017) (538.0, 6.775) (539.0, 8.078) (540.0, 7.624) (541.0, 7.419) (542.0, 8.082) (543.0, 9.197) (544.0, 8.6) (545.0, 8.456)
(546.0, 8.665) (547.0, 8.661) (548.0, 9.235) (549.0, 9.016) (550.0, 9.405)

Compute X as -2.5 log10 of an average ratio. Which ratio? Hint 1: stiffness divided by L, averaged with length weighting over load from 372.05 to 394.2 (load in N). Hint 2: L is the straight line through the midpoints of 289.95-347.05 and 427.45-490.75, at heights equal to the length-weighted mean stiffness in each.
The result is 0.18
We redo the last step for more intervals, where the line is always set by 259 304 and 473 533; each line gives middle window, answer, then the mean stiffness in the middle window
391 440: 0.09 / 7.9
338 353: 0.02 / 8.56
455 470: -0.11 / 9.37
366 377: 0.10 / 7.9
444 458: -0.01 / 8.54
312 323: -0.10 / 9.64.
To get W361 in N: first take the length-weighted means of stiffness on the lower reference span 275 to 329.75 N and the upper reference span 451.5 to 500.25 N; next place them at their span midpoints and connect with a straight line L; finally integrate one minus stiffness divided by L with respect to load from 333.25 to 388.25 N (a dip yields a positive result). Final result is 6.3 N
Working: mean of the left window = 9.2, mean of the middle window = 8.08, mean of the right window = 8.95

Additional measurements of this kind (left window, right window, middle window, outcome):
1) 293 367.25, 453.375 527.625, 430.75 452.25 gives 2.0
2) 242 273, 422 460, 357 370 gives 0.7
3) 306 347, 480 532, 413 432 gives 2.5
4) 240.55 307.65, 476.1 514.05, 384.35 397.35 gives 1.5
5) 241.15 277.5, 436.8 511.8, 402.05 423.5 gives 2.5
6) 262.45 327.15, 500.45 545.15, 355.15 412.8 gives 5.3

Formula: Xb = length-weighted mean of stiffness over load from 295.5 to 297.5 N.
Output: 8.88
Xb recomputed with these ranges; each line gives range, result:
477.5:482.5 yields 8.79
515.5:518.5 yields 8.74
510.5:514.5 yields 8.52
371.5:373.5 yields 8.12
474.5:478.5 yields 9.04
